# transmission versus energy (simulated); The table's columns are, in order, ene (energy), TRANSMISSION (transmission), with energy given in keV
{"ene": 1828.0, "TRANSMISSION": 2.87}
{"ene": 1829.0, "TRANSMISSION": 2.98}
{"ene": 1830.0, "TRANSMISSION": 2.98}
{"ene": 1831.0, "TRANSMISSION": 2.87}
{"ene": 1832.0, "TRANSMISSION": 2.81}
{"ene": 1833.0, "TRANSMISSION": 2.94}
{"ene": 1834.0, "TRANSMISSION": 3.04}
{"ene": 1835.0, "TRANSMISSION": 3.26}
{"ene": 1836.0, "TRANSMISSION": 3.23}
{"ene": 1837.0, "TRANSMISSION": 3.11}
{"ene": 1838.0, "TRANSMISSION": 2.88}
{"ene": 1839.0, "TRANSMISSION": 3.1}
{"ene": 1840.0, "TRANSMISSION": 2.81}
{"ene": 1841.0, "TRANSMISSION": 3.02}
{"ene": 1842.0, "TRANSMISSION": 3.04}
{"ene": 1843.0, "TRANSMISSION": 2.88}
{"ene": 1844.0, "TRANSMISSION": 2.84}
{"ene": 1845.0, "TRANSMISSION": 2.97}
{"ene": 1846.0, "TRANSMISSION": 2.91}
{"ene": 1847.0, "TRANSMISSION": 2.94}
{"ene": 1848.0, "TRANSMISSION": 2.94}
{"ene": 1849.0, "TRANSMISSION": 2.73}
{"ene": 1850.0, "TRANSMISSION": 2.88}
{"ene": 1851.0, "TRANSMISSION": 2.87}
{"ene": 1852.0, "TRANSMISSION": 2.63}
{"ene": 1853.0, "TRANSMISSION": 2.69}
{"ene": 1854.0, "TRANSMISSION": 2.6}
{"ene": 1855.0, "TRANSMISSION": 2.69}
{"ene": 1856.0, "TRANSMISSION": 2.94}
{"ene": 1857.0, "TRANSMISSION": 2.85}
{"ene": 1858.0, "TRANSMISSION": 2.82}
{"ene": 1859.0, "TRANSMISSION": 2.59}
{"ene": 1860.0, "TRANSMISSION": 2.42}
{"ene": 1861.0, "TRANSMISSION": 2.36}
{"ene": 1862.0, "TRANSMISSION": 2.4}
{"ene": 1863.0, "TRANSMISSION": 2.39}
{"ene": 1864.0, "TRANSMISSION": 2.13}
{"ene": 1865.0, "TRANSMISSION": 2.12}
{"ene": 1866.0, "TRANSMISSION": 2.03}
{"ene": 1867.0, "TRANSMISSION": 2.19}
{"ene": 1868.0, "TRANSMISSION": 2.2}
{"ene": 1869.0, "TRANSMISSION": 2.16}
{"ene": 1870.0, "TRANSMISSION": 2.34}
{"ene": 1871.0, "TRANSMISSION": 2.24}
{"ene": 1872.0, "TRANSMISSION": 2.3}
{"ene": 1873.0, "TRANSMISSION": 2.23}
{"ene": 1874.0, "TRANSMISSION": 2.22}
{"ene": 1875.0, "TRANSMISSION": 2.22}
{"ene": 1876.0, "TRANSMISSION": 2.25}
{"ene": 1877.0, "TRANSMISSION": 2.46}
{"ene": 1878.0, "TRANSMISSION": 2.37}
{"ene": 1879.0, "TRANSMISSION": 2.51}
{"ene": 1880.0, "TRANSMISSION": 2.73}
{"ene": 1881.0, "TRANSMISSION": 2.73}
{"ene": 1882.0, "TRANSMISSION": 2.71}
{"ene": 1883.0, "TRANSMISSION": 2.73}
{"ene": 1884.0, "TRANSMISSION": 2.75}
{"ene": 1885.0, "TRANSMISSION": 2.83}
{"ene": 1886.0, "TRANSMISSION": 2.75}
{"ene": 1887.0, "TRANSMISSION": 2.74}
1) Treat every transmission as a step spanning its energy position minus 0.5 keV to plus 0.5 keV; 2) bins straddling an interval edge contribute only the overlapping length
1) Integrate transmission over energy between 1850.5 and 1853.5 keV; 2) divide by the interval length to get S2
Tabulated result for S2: 2.73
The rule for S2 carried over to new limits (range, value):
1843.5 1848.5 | 2.92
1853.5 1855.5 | 2.65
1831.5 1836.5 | 3.06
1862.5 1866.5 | 2.17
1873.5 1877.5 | 2.29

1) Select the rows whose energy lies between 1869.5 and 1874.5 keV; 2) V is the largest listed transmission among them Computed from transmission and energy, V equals 2.34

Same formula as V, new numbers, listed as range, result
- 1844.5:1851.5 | 2.97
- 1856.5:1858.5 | 2.85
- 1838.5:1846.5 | 3.1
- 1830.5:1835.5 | 3.26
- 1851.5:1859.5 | 2.94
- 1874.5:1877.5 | 2.46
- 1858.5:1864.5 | 2.59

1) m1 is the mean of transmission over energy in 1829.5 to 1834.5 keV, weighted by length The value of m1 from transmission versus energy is 2.93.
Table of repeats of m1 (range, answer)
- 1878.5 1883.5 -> 2.68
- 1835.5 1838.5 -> 3.07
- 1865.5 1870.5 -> 2.18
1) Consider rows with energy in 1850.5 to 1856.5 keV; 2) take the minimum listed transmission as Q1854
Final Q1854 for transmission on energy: 2.6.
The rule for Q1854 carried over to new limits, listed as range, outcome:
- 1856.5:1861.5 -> 2.36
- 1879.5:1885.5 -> 2.71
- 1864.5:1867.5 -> 2.03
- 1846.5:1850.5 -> 2.73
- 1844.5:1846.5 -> 2.91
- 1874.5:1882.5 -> 2.22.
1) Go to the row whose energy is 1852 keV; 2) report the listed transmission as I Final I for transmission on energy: 2.63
